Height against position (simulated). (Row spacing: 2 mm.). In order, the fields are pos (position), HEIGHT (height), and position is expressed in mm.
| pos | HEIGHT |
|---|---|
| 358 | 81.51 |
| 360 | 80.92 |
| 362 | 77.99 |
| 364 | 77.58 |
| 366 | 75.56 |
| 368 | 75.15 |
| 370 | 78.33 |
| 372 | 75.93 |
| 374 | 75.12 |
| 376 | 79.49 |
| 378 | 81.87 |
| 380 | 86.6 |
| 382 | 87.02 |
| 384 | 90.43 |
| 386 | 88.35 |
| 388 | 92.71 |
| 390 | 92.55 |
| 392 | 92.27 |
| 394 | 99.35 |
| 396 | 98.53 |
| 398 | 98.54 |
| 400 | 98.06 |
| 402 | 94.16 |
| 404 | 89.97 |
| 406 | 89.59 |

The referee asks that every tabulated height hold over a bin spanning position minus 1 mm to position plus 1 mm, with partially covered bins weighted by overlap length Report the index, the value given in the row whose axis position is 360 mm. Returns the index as 80.92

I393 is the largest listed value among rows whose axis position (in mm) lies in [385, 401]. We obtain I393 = 99.35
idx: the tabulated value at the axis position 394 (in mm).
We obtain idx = 99.35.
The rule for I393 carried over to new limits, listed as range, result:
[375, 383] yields 87.02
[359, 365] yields 80.92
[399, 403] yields 98.06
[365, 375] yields 78.33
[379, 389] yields 92.71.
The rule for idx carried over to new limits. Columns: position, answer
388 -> 92.71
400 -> 98.06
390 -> 92.55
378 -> 81.87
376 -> 79.49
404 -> 89.97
